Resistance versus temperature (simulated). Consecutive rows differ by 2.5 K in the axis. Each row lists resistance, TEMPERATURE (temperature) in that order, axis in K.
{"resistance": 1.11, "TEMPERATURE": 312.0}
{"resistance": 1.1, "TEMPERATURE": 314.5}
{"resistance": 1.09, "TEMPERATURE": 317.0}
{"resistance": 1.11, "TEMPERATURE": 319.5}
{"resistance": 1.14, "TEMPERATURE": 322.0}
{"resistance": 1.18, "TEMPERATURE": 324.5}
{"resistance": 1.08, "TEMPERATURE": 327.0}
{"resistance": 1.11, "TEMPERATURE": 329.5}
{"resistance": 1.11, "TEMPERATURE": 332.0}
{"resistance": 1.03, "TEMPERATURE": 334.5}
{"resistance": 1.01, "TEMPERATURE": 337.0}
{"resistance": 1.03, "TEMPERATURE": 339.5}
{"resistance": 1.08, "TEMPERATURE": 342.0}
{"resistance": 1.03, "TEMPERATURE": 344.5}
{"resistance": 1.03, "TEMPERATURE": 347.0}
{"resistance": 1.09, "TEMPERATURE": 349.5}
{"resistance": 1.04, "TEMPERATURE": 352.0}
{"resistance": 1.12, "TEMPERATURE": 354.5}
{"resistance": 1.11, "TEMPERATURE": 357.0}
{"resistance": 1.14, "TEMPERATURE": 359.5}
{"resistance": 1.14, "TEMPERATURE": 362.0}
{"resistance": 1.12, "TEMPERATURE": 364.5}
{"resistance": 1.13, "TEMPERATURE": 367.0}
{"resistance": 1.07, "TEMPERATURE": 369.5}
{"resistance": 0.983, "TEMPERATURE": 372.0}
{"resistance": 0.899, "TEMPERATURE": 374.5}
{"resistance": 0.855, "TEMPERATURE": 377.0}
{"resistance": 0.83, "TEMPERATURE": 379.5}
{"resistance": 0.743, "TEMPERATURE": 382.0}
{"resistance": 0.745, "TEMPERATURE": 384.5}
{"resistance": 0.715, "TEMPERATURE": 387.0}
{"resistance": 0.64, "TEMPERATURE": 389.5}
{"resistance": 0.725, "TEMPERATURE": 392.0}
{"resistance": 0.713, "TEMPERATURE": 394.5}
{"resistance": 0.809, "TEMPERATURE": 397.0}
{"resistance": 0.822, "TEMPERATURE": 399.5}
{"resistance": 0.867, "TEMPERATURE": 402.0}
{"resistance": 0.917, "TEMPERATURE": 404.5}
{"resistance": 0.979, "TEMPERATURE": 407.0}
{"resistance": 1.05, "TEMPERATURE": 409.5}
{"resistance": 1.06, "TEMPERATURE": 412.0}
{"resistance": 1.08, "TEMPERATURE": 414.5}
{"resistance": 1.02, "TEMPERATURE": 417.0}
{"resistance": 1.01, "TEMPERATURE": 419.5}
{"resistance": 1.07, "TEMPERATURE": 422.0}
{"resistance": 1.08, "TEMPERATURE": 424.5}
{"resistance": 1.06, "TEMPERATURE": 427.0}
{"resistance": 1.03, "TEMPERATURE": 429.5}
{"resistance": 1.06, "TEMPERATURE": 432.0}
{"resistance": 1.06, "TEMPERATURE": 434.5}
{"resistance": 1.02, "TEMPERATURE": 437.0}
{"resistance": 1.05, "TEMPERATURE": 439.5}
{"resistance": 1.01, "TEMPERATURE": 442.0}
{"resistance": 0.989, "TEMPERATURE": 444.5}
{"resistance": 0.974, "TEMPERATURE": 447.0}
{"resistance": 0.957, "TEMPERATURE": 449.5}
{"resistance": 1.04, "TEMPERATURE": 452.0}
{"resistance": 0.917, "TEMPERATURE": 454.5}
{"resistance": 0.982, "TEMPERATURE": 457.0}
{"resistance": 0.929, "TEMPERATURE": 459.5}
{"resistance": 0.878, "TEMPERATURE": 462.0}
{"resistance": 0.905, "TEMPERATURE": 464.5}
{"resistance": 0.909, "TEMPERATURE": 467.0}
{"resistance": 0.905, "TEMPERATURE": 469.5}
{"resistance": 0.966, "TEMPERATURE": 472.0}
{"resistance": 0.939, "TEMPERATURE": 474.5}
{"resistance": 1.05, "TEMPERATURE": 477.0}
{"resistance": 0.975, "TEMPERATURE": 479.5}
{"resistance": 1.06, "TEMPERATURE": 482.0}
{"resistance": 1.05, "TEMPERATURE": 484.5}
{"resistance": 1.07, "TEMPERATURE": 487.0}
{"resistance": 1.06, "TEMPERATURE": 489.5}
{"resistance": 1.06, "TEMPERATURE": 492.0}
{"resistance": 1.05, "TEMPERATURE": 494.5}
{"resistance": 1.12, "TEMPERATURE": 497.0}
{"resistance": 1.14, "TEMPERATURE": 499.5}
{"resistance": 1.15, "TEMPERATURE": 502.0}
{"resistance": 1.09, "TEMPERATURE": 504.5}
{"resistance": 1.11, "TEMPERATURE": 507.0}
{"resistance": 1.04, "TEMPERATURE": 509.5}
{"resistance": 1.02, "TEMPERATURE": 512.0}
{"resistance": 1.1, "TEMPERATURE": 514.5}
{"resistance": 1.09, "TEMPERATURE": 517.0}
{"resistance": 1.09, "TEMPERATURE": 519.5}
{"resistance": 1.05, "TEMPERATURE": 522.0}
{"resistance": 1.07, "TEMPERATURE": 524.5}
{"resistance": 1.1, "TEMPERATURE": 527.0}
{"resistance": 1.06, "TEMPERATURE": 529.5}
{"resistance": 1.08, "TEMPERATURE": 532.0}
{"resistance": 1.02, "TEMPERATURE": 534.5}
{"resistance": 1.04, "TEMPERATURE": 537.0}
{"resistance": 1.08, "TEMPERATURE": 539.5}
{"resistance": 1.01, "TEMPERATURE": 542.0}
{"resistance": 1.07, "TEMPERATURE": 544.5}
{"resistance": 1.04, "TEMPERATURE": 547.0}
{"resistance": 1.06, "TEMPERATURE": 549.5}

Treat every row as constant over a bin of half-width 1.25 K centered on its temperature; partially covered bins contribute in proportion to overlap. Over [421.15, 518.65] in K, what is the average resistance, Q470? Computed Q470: 1.02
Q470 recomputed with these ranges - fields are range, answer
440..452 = 0.993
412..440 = 1.05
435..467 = 0.971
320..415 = 0.98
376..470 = 0.932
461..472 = 0.907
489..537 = 1.08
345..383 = 1.02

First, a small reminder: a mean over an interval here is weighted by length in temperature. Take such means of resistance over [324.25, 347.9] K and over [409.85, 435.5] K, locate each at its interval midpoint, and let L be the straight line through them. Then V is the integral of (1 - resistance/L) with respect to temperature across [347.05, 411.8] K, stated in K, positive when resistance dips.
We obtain 7.65 K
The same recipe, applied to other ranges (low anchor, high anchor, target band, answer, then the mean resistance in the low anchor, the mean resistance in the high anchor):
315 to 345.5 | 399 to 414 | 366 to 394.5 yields 4.70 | 1.08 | 0.962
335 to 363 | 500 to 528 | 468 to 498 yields 1.62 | 1.07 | 1.08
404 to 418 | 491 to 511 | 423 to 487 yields 3.86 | 1.02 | 1.09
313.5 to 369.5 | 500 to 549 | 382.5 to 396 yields 4.65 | 1.09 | 1.07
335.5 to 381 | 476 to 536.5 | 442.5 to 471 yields 3.05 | 1.04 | 1.07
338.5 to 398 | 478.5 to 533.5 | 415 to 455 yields -0.59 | 0.95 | 1.07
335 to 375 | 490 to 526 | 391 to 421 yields 4.15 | 1.07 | 1.08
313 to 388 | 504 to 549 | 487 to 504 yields -0.59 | 1.03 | 1.06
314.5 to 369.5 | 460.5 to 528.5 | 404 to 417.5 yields 0.56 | 1.09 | 1.04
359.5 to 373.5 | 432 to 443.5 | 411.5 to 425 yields 0.00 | 1.09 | 1.04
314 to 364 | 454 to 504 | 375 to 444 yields 7.89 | 1.09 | 1.01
